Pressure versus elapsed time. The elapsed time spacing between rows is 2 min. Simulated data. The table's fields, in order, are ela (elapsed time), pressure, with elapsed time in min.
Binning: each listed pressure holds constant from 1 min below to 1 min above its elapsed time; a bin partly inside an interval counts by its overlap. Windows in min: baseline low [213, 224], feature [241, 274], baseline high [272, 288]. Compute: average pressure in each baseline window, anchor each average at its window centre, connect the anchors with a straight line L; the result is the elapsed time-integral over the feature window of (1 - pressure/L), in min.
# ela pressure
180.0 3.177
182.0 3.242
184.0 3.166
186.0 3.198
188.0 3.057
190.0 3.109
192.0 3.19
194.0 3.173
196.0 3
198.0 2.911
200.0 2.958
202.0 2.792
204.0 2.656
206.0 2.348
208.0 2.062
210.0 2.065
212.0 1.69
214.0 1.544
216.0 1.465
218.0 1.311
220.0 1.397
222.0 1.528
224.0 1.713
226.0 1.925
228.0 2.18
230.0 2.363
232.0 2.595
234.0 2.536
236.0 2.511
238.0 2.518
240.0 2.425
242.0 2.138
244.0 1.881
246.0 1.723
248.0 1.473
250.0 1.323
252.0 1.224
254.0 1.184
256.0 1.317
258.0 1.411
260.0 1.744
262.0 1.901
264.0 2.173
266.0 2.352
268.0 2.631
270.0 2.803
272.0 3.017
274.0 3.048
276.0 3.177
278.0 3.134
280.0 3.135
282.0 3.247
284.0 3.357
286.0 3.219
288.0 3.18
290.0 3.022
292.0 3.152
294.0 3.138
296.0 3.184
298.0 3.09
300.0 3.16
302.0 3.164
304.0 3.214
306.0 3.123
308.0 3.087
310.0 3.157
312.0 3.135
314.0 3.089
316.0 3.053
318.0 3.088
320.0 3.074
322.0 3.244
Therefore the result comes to 8.3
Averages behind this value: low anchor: 1.47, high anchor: 3.18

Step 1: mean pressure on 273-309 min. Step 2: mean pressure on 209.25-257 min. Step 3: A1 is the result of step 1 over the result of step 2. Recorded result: 1.72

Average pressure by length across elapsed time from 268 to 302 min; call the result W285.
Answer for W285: 3.12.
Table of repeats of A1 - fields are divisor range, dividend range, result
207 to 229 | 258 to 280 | 1.50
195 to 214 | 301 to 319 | 1.28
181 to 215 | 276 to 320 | 1.16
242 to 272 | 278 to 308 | 1.71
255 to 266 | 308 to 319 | 1.76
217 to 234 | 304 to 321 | 1.62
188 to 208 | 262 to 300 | 1.04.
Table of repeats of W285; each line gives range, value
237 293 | 2.39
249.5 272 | 1.89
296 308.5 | 3.15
